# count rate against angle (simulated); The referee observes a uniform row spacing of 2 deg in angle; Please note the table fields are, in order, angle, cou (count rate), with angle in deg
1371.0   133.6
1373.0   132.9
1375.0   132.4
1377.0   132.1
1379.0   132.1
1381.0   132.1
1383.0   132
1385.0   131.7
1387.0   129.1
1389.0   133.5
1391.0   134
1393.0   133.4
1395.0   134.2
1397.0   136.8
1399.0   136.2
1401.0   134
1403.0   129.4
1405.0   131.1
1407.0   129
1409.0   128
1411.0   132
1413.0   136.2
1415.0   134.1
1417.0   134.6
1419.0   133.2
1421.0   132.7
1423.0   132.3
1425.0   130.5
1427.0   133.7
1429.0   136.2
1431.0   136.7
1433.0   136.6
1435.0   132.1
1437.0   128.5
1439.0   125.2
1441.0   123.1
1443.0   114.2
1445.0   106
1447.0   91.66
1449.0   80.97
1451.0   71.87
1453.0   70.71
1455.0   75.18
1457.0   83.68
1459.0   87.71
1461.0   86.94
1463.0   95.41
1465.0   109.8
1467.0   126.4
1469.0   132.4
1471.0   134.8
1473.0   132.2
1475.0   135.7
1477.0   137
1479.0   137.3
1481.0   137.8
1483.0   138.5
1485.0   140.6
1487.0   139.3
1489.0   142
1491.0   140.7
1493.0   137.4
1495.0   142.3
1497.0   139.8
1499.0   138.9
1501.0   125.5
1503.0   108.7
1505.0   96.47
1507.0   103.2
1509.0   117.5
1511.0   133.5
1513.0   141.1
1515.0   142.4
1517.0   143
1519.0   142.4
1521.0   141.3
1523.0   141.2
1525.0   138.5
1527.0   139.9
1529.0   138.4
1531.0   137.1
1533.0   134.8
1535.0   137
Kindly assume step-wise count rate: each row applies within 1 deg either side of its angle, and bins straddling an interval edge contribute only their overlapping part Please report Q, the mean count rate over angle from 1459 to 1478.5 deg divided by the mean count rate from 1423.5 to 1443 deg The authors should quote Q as 0.9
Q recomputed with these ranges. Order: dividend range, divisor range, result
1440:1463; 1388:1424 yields 0.68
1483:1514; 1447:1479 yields 1.24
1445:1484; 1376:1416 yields 0.82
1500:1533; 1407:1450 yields 1.04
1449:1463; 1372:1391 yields 0.61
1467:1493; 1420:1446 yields 1.07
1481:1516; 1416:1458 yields 1.14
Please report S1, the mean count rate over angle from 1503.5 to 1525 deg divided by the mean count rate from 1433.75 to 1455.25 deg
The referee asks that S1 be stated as 1.26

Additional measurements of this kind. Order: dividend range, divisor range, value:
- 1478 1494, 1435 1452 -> 1.30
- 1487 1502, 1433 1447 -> 1.15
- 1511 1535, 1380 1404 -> 1.05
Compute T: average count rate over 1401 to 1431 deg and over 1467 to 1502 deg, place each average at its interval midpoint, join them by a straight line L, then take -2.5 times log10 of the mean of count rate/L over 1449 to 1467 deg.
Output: 0.48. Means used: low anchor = 133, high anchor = 137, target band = 87.2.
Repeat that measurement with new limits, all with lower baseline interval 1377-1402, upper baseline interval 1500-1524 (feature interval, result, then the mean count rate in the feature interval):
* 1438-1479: 0.22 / 107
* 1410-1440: -0.01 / 133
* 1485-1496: -0.09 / 140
